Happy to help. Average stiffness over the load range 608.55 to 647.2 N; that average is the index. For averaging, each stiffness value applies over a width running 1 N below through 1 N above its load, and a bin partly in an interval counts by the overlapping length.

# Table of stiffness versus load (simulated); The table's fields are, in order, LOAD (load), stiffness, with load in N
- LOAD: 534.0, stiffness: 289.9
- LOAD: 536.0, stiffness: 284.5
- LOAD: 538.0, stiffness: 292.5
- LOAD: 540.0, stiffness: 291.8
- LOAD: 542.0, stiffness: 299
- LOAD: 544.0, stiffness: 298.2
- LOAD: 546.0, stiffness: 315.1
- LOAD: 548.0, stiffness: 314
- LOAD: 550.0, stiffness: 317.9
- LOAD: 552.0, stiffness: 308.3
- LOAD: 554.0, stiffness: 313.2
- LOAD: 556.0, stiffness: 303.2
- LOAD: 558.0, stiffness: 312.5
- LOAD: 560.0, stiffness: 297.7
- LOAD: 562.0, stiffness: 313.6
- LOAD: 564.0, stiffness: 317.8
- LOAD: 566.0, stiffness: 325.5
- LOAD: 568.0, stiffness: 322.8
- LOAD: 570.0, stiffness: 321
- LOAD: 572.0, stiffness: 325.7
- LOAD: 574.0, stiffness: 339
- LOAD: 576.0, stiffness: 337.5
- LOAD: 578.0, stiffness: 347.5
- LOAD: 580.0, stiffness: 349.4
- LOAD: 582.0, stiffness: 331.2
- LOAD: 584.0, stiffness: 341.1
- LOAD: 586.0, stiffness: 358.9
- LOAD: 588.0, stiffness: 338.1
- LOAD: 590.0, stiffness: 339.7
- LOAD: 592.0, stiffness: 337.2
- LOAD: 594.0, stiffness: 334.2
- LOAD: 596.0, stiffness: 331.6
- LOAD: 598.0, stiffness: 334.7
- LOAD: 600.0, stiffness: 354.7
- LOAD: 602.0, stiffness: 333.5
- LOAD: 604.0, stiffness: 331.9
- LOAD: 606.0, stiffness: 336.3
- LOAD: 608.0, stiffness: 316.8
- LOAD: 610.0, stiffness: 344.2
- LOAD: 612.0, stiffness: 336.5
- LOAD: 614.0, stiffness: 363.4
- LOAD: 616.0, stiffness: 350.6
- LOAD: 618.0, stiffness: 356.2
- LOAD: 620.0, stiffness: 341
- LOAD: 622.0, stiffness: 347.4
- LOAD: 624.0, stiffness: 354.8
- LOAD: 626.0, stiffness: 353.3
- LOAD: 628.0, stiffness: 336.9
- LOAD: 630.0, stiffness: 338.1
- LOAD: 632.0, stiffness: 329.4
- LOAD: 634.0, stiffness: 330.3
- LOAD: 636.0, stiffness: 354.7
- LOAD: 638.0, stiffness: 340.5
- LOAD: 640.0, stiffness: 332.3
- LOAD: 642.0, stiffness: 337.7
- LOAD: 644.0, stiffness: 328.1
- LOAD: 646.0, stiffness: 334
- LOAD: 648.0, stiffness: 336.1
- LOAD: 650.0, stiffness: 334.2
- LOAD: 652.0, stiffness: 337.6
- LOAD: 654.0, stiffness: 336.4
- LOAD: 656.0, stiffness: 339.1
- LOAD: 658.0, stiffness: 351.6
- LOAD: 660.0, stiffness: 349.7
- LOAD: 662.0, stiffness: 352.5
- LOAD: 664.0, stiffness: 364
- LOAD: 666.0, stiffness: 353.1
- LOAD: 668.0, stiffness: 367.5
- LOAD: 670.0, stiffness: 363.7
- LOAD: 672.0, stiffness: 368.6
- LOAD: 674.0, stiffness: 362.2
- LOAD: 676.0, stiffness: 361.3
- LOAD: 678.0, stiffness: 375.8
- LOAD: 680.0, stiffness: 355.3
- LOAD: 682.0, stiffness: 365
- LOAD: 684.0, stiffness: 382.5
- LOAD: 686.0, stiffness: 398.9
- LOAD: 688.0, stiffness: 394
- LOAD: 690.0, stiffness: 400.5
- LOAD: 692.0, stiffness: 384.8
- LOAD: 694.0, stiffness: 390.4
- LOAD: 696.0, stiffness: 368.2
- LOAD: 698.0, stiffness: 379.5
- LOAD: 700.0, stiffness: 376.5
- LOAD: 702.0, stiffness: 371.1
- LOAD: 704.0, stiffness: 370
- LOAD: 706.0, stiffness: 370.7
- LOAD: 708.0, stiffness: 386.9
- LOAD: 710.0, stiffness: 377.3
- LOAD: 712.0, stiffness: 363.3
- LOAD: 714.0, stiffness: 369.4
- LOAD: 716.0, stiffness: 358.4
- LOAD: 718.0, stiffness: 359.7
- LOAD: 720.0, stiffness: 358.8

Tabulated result 342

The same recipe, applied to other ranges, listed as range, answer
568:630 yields 340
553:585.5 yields 325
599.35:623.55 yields 343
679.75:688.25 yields 380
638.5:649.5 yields 334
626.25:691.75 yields 354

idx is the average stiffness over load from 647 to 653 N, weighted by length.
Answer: 336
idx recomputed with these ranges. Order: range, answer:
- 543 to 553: 311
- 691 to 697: 381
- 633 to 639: 342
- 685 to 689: 396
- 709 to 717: 367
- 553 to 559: 310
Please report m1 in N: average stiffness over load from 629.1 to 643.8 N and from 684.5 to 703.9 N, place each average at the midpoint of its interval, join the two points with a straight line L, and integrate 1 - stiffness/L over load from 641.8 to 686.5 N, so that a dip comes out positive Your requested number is 0.7 N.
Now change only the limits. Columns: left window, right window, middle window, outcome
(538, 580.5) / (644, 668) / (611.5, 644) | -0.7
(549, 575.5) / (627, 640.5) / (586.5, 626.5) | -1.5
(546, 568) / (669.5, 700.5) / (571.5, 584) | -0.6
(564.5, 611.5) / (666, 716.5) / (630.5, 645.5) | 0.8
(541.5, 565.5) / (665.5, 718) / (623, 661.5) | 1.2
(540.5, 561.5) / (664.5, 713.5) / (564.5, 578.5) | -0.6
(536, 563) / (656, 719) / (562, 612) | -1.9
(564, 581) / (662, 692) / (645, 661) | 1.0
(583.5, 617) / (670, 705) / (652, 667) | 0.7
